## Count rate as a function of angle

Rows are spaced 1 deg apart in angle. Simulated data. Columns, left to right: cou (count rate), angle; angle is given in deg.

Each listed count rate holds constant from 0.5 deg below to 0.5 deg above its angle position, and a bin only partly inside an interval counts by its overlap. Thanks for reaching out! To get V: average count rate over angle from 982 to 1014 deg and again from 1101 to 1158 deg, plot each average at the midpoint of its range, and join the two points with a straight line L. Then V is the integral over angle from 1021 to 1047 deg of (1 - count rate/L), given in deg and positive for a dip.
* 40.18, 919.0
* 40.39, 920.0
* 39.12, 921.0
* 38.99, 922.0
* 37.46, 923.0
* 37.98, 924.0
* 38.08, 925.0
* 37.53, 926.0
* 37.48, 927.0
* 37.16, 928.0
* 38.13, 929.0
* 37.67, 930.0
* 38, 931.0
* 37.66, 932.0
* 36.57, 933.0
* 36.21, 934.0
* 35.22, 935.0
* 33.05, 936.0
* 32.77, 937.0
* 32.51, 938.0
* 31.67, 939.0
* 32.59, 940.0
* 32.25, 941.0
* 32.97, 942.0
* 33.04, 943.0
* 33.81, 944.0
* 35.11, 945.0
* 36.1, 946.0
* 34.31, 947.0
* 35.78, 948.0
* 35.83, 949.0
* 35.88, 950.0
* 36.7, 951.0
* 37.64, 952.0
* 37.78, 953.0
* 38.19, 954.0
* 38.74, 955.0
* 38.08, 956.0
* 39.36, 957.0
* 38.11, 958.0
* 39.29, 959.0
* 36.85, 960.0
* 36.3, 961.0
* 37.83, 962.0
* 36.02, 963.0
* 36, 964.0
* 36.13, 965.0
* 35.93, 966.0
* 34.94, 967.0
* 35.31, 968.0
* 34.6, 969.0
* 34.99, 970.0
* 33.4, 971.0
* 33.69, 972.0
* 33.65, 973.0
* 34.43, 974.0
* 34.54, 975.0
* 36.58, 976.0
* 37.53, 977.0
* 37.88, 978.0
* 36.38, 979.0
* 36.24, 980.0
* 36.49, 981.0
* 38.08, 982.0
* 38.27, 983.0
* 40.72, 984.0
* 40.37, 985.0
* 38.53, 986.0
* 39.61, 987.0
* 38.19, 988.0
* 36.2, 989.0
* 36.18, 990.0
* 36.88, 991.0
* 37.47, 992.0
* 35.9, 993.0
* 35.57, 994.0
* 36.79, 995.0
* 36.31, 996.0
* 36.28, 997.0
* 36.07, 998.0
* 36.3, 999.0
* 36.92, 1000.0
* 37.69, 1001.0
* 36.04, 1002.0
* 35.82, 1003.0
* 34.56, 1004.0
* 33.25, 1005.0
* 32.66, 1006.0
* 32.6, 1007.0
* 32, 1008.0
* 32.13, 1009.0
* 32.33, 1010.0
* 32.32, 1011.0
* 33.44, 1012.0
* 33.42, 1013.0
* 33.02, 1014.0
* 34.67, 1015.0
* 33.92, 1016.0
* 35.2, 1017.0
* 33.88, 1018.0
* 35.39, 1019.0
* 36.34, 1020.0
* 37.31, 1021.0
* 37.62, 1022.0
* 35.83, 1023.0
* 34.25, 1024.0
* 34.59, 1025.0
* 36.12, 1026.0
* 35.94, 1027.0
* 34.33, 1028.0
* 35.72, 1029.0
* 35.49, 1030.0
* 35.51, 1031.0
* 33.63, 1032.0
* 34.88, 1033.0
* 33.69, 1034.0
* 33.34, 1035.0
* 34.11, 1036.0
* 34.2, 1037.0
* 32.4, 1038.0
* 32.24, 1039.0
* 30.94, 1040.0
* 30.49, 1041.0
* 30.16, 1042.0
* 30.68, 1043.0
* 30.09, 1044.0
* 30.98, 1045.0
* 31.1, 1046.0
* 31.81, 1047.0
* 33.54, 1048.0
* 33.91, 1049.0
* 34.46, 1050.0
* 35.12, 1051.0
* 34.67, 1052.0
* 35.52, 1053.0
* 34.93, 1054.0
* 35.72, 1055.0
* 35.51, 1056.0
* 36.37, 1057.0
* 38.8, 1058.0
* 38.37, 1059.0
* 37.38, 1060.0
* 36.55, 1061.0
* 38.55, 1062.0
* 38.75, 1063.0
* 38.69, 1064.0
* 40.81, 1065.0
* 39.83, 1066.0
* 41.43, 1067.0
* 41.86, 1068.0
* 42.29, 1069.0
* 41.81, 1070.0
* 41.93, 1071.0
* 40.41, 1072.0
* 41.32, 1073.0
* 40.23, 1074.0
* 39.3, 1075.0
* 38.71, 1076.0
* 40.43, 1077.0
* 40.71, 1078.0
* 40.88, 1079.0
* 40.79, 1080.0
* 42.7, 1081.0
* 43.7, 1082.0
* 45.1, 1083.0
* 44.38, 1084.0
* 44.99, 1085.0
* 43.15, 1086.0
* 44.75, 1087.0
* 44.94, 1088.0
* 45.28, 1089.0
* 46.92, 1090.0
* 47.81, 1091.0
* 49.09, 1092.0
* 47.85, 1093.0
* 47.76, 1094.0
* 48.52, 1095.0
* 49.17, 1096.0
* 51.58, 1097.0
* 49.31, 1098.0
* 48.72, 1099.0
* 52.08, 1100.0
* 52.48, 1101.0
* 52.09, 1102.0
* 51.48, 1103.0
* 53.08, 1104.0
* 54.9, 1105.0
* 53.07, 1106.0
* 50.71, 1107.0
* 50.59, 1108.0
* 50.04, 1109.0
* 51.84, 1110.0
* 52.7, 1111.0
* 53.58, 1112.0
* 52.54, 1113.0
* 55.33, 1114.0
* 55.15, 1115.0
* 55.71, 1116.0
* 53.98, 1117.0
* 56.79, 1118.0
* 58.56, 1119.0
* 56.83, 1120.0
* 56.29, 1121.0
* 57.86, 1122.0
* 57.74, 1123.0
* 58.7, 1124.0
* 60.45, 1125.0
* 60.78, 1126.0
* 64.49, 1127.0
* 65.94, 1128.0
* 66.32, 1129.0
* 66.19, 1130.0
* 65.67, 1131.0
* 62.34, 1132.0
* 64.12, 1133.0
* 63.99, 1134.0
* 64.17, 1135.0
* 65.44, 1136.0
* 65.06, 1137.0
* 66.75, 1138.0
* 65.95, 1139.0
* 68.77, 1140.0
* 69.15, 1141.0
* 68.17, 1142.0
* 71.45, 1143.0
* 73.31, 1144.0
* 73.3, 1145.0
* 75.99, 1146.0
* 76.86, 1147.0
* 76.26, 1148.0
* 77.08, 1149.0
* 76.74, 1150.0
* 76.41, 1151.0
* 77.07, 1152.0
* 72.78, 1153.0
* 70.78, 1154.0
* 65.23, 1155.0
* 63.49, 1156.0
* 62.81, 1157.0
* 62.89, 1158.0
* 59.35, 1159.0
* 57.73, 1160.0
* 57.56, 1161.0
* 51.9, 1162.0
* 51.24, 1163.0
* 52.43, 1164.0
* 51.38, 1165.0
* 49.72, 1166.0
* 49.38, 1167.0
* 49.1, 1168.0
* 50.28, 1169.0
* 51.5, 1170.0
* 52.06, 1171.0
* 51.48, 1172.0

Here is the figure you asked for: 5.7 deg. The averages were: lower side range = 35.8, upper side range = 62.6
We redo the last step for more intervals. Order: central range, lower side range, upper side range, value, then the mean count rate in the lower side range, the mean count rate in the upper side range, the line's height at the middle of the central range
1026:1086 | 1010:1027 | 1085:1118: 7.0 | 34.8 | 50.5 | 41.9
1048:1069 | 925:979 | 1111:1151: 6.1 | 35.9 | 64.2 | 52.7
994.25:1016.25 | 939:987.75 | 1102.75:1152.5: 4.3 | 36.3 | 62.6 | 43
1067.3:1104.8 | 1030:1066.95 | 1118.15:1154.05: 2.5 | 34.8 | 67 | 48.6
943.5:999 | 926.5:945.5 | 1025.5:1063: -3.0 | 34.9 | 34.3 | 34.7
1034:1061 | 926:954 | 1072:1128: 6.8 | 35.4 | 50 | 45.2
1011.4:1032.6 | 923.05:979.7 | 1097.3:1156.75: 5.2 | 35.9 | 61.9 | 46.4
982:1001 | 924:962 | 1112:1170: 2.3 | 36.1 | 62.7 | 42.6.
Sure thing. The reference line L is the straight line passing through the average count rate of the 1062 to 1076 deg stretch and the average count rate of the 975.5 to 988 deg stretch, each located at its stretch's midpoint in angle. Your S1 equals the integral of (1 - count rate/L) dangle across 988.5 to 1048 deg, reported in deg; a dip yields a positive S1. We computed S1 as 7.2 deg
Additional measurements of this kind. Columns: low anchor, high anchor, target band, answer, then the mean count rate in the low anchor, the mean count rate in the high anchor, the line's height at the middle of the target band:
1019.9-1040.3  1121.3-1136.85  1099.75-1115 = 1.1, 34.7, 62.9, 56.7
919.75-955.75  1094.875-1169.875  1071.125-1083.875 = 2.9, 36.1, 60.1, 53.3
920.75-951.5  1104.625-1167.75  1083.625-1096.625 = 2.2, 35.7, 61.9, 55.8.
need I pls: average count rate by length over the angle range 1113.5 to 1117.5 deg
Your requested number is 55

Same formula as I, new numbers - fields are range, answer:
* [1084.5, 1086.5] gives 44.1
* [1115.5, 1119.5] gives 56.3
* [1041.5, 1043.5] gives 30.4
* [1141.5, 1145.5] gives 71.6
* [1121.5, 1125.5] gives 58.7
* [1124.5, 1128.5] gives 62.9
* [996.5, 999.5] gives 36.2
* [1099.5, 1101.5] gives 52.3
